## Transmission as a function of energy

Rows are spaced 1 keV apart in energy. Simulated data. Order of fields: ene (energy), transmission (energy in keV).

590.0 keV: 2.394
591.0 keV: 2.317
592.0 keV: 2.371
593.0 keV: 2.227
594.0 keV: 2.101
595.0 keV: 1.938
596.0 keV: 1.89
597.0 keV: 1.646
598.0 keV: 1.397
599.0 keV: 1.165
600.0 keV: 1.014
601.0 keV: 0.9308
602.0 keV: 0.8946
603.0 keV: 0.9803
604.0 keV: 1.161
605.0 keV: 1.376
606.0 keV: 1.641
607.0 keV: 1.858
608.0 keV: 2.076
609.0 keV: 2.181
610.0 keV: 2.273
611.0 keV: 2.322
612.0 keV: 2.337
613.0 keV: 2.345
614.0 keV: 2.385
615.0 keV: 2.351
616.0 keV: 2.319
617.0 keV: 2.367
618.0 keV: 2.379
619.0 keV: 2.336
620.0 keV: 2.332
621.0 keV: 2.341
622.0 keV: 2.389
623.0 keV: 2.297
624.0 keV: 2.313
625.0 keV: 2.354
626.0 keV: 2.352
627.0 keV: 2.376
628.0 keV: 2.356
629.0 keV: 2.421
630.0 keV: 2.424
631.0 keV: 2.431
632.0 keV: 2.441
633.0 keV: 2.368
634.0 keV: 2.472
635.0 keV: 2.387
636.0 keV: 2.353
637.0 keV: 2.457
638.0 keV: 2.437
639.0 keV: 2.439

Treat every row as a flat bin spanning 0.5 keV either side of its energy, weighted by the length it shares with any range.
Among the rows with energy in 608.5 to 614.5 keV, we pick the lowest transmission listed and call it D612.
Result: 2.181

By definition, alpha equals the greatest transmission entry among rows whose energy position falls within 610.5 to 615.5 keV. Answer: 2.385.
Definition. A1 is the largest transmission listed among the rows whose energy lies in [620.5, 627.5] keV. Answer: 2.389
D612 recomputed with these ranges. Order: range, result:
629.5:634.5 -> 2.368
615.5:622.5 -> 2.319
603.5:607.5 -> 1.161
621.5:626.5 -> 2.297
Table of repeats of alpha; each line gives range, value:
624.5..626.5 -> 2.354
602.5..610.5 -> 2.273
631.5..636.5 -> 2.472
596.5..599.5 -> 1.646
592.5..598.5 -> 2.227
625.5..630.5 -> 2.424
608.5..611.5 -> 2.322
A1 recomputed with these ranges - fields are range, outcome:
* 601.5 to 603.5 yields 0.9803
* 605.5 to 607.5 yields 1.858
